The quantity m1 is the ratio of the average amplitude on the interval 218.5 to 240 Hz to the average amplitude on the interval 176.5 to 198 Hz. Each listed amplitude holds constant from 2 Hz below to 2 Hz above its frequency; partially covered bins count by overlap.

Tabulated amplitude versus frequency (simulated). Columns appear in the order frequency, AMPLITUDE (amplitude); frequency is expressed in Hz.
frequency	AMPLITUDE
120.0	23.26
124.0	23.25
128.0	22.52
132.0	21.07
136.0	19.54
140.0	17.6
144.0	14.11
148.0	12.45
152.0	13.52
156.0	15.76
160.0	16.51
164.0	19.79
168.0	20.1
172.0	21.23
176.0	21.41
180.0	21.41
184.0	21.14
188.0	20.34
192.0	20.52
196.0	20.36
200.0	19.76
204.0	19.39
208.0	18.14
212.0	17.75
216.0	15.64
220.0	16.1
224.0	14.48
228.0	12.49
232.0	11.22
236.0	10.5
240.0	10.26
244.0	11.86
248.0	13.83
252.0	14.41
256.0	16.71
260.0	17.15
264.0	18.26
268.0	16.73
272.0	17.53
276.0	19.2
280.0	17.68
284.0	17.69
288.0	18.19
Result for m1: 0.61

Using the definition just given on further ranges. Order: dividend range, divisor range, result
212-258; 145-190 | 0.74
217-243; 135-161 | 0.82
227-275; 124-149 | 0.78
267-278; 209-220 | 1.07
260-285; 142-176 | 1.05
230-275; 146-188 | 0.79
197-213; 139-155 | 1.32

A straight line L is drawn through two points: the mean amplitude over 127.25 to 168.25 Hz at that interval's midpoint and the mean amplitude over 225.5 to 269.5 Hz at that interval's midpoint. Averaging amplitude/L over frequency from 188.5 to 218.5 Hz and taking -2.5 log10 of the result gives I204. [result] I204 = -0.22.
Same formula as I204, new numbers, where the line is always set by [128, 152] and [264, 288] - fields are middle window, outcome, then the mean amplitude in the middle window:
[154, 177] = -0.11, 19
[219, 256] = 0.34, 12.9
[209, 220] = 0.05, 16.7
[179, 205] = -0.17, 20.4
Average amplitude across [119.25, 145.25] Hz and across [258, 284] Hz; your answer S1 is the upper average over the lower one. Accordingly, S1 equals 0.88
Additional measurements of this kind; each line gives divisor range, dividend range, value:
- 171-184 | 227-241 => 0.52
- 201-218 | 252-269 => 0.95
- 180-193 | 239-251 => 0.59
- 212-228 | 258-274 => 1.14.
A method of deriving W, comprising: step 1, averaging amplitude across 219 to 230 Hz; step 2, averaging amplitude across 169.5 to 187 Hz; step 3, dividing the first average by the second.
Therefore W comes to 0.7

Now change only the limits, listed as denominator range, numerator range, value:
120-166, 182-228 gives 1.01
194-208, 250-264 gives 0.84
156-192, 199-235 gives 0.79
